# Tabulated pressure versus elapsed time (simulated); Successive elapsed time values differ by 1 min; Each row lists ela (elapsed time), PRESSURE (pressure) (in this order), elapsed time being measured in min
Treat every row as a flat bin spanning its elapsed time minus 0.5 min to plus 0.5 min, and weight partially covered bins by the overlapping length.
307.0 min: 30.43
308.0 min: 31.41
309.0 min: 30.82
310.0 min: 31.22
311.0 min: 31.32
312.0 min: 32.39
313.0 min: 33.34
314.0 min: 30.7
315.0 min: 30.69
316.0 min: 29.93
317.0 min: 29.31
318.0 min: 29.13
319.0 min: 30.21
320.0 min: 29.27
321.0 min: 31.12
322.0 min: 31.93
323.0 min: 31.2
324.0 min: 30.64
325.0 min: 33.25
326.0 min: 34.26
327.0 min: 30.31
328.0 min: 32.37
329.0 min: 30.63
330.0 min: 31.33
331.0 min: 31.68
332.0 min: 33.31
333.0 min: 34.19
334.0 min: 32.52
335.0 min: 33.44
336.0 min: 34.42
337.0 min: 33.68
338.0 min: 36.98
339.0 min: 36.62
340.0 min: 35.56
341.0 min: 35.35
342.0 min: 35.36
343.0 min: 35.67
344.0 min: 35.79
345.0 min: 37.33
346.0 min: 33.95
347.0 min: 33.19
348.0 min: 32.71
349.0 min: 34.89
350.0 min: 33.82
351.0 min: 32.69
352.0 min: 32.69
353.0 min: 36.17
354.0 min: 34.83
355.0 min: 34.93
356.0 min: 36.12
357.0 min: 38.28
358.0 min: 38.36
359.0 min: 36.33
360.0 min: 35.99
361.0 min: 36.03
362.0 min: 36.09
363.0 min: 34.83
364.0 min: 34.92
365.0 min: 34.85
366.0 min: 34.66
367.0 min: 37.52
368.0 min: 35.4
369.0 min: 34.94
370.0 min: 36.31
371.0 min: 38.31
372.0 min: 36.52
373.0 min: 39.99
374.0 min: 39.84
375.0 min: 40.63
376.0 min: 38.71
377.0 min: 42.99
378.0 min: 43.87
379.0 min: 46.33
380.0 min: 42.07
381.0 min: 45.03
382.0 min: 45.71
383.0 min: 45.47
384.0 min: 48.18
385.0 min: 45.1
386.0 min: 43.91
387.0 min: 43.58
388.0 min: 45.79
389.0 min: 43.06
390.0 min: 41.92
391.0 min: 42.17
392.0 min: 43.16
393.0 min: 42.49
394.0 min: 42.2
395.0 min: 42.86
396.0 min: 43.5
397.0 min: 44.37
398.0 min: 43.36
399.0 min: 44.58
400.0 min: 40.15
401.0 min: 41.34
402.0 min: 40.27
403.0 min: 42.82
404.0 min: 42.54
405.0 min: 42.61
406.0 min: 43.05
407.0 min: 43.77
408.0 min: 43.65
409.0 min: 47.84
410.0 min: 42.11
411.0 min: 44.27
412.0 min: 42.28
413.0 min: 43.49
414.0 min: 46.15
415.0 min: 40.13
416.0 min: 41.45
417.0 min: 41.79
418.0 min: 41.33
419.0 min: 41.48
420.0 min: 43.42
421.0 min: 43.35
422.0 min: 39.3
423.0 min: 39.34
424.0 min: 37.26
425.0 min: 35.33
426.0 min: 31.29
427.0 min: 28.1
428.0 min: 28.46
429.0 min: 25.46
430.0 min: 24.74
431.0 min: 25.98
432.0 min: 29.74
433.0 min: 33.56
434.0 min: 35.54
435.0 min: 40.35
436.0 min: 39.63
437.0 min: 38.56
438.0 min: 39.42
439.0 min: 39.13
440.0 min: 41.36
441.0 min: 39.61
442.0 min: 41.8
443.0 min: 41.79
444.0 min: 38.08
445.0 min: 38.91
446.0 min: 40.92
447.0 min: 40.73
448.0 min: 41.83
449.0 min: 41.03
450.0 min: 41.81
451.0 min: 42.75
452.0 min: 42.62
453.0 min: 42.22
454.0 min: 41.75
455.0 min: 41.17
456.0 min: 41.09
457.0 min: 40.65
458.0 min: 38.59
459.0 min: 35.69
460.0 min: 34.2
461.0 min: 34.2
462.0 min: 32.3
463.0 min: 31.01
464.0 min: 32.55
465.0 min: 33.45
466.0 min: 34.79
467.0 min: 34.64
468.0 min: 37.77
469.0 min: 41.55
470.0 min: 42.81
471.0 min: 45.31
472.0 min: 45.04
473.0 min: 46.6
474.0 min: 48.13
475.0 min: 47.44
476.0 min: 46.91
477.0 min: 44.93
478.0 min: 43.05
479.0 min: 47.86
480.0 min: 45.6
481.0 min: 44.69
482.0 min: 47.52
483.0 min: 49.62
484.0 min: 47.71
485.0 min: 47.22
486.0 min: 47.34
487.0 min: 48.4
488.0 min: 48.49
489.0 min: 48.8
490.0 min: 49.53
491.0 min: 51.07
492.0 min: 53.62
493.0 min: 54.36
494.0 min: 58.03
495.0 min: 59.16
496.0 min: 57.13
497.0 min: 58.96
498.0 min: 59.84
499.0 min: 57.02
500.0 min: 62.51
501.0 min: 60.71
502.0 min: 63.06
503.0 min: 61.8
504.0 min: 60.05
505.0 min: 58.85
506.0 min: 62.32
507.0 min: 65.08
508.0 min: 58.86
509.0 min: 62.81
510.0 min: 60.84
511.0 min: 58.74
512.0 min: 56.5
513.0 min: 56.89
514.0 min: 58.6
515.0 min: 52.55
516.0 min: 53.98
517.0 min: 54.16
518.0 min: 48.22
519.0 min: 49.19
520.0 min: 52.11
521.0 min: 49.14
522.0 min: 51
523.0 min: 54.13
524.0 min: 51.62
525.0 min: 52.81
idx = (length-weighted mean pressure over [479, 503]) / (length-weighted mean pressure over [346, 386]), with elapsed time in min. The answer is 1.4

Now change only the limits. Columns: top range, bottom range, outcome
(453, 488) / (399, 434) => 1.08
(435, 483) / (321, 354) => 1.21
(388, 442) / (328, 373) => 1.14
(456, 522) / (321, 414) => 1.29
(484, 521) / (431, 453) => 1.42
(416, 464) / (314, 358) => 1.13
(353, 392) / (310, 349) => 1.21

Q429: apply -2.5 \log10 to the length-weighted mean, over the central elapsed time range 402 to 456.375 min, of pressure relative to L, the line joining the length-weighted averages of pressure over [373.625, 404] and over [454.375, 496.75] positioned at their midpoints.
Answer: 0.11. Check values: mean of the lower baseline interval 43.2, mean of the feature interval 39.4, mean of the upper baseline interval 44.4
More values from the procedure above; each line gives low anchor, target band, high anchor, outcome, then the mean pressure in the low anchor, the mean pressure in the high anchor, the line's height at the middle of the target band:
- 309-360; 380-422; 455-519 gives -0.079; 33.3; 49.3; 40.3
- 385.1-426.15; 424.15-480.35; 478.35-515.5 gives 0.260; 42.3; 55.1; 48.9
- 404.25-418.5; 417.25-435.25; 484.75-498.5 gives 0.280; 43.1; 53.1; 45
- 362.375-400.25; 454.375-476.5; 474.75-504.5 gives 0.260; 41.3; 52.5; 50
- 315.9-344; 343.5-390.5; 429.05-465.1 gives -0.125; 32.7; 37.6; 34.3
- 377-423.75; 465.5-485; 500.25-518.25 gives 0.211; 43.2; 58.8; 53.9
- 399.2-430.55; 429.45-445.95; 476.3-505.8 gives 0.187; 39.7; 53.1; 43.7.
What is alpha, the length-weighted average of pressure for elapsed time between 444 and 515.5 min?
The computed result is 48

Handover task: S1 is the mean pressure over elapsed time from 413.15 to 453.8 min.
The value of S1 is 38.2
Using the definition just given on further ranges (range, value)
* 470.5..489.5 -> 46.9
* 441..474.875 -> 39.7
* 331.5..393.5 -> 38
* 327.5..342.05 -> 33.8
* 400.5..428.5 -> 40.7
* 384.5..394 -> 43.4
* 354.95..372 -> 36.2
